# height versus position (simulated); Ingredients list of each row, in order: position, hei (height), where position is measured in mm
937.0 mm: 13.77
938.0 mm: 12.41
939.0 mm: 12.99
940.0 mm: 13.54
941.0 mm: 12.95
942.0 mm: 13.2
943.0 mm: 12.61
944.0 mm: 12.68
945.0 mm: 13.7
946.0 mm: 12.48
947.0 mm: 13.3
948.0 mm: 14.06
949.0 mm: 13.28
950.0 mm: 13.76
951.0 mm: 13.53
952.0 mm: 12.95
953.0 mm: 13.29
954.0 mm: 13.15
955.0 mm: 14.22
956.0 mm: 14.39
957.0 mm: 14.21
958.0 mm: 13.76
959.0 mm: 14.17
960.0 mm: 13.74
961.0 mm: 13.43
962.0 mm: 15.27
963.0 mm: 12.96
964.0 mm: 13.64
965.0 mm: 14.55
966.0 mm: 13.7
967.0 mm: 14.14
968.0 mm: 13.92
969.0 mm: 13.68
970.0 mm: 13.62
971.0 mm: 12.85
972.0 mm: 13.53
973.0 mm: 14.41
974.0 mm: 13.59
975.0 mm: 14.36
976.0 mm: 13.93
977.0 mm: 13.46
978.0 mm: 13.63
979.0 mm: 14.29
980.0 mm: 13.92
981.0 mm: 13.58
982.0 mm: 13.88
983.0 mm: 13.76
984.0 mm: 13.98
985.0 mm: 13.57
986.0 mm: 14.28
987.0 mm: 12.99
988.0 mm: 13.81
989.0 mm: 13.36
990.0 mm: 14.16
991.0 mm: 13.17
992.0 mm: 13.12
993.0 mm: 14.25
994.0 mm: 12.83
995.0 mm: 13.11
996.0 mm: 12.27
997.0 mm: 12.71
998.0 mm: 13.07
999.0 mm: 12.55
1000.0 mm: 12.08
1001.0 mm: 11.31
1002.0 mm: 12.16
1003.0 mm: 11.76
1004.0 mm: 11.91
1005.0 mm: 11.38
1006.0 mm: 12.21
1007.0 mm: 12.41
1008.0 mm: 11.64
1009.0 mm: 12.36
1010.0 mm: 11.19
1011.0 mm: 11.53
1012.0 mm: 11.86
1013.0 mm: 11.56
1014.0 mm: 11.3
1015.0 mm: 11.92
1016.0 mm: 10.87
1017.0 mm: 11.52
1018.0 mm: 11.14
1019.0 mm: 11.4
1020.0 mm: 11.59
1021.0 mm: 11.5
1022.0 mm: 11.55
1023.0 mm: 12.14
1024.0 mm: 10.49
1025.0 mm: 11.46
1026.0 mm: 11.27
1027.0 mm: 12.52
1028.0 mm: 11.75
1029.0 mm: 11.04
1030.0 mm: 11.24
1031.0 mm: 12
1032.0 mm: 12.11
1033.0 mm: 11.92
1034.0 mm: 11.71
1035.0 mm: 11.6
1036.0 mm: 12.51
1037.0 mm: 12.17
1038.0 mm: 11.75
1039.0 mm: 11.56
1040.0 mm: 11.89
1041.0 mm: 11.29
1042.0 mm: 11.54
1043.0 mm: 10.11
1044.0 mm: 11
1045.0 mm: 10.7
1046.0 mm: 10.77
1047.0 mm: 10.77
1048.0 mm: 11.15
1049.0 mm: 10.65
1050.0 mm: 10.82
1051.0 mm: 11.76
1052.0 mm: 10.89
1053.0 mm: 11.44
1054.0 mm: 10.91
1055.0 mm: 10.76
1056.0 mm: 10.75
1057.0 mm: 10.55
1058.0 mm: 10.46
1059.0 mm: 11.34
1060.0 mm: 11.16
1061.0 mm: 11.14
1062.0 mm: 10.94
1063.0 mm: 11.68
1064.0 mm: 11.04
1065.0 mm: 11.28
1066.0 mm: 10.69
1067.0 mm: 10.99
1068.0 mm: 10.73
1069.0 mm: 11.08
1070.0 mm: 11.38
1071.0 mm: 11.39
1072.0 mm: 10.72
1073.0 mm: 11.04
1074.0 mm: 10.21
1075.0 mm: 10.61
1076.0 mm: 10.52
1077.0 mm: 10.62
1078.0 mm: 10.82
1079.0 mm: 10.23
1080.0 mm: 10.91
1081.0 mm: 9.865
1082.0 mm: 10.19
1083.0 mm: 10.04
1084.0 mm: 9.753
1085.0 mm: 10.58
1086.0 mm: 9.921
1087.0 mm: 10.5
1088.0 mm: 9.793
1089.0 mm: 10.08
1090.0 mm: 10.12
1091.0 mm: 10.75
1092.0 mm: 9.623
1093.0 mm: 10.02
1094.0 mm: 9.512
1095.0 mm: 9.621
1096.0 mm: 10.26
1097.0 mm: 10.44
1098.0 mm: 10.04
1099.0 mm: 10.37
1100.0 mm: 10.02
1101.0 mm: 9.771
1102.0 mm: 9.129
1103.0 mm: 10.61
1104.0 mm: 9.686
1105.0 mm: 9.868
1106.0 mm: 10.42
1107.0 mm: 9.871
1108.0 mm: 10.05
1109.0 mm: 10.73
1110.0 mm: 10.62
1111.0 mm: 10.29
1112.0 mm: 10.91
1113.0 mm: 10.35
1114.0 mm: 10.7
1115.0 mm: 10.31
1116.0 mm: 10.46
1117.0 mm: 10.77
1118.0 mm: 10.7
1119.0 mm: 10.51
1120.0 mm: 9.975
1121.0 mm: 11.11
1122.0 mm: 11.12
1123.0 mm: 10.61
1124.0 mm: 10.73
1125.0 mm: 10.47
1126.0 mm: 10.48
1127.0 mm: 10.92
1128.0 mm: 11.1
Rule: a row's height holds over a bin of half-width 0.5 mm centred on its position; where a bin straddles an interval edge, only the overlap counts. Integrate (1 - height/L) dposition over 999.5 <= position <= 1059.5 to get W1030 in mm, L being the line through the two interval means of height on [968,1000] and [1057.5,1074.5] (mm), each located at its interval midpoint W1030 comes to 3.33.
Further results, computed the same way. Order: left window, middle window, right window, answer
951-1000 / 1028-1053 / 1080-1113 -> 0.78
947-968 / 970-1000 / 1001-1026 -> -1.86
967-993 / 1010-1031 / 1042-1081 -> 1.41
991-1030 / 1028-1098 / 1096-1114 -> 0.71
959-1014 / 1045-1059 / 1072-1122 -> 0.66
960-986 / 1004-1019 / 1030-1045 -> 1.04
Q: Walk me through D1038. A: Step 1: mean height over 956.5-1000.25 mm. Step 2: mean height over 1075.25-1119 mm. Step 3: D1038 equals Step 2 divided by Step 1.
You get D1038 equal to 0.8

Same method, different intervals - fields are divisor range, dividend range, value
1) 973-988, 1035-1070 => 0.81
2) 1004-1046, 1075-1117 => 0.88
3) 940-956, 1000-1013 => 0.89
